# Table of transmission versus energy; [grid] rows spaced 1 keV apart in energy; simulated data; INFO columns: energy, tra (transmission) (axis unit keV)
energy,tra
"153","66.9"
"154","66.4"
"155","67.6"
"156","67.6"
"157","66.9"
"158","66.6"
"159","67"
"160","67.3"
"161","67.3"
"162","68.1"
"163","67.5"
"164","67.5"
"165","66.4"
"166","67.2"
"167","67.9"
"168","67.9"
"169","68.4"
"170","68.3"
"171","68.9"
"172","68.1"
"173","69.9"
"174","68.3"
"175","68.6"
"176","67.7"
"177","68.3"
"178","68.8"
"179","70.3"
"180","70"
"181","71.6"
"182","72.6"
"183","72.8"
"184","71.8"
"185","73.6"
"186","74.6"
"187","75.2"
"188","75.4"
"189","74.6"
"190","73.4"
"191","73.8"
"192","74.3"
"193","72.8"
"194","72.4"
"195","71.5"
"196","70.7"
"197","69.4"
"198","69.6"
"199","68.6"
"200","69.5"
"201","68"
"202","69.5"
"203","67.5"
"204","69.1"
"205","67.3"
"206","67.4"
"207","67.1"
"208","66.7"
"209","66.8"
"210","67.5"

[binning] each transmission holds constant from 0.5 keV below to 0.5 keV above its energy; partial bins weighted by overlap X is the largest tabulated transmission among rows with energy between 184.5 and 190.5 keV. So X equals 75.4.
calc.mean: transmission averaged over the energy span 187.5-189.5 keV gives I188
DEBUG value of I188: 75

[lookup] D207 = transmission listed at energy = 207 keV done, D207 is 67.1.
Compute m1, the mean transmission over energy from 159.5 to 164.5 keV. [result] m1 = 67.5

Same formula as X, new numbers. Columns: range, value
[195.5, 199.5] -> 70.7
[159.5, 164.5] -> 68.1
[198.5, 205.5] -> 69.5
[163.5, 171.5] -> 68.9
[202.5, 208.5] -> 69.1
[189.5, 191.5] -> 73.8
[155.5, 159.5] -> 67.6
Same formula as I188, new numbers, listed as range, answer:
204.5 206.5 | 67.3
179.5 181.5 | 70.8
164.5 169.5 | 67.6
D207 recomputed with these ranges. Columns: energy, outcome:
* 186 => 74.6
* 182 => 72.6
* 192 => 74.3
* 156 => 67.6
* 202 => 69.5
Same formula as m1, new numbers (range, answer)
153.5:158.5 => 67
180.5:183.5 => 72.3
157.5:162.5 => 67.3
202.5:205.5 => 68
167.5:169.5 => 68.2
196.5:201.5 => 69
